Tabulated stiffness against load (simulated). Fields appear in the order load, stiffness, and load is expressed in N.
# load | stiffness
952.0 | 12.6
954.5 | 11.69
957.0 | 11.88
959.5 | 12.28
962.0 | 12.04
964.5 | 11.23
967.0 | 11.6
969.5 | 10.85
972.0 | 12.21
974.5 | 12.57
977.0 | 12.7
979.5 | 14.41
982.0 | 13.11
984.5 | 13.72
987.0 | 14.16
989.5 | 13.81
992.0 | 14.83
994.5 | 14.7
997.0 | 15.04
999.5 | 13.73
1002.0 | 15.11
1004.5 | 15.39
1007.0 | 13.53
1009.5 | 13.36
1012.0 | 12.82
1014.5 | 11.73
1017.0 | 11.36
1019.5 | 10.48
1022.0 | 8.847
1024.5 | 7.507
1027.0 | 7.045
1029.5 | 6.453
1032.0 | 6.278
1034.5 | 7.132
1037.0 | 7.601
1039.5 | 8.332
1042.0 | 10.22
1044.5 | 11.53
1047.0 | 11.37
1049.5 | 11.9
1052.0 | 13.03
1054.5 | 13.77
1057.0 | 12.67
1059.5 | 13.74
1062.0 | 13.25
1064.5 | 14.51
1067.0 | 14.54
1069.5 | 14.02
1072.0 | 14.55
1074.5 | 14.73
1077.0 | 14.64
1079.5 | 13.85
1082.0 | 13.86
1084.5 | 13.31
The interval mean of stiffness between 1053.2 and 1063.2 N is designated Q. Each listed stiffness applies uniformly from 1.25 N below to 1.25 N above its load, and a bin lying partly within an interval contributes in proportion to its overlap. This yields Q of 13.4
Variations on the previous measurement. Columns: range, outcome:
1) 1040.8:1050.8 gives 11.3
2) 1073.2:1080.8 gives 14.4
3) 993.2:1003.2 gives 14.6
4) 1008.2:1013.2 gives 13.1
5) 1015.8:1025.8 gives 9.53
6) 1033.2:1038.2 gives 7.35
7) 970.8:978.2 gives 12.5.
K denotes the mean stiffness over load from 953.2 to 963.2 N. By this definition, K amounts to 12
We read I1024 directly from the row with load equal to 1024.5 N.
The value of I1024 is 7.507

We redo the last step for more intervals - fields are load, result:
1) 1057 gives 12.67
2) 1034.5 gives 7.132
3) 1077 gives 14.64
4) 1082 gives 13.86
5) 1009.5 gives 13.36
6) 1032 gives 6.278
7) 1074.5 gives 14.73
